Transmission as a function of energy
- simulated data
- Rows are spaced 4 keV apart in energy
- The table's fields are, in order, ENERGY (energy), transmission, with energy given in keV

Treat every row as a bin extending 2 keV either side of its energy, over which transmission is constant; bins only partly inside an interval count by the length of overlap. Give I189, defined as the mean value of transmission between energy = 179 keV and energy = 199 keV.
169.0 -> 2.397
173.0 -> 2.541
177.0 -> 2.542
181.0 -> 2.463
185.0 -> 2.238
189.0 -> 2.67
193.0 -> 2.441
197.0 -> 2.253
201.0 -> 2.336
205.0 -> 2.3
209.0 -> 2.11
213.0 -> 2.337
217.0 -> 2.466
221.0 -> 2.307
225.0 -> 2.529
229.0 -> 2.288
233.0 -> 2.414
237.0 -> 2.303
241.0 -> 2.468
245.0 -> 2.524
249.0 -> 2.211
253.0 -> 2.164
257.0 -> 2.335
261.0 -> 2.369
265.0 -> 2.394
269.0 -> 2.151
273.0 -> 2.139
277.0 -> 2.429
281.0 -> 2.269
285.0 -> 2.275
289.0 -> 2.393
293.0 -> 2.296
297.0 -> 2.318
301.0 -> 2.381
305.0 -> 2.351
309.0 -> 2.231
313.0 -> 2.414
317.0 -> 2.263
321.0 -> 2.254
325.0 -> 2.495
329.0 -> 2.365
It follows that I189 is 2.41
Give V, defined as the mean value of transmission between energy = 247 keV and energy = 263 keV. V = 2.27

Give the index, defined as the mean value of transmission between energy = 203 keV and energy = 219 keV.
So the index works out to 2.3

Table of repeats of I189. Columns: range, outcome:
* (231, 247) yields 2.43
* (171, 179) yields 2.54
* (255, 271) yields 2.31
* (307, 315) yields 2.32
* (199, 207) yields 2.32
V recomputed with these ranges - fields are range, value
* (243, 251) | 2.37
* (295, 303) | 2.35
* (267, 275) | 2.14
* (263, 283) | 2.28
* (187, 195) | 2.56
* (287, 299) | 2.34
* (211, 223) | 2.37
